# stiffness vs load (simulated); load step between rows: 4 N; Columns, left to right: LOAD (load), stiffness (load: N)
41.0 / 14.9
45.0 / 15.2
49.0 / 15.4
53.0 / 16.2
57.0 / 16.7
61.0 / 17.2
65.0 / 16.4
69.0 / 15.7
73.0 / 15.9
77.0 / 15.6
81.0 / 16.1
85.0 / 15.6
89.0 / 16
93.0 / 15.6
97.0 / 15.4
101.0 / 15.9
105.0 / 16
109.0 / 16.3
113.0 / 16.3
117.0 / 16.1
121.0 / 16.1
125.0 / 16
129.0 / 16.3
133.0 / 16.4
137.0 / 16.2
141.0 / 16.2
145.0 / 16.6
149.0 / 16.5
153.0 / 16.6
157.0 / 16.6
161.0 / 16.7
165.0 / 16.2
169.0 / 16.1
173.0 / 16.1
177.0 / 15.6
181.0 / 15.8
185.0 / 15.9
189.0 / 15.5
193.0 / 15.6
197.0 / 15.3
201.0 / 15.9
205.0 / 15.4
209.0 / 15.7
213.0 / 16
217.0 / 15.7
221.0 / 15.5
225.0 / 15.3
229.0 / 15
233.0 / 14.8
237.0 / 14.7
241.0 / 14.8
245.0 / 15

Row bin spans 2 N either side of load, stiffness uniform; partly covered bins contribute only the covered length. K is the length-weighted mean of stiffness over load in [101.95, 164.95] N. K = 16.3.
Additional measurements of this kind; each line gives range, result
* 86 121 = 15.9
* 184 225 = 15.6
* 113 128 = 16.1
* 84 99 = 15.7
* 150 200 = 16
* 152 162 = 16.6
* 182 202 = 15.6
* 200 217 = 15.7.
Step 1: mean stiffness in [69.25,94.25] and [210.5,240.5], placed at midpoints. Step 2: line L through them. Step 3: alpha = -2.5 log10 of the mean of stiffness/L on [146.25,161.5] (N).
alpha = -0.07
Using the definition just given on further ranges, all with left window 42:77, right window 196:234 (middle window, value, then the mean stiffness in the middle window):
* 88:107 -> 0.009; 15.8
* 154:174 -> -0.048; 16.4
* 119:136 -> -0.028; 16.2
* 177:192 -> -0.008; 15.7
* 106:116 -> -0.027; 16.2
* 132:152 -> -0.044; 16.4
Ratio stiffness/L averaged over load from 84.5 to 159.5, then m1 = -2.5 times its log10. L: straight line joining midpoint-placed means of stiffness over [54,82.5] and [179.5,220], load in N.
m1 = -0.011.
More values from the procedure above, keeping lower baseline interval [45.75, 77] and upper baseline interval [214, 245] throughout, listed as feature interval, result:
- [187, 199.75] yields -0.01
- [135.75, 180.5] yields -0.05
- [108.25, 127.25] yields -0.02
